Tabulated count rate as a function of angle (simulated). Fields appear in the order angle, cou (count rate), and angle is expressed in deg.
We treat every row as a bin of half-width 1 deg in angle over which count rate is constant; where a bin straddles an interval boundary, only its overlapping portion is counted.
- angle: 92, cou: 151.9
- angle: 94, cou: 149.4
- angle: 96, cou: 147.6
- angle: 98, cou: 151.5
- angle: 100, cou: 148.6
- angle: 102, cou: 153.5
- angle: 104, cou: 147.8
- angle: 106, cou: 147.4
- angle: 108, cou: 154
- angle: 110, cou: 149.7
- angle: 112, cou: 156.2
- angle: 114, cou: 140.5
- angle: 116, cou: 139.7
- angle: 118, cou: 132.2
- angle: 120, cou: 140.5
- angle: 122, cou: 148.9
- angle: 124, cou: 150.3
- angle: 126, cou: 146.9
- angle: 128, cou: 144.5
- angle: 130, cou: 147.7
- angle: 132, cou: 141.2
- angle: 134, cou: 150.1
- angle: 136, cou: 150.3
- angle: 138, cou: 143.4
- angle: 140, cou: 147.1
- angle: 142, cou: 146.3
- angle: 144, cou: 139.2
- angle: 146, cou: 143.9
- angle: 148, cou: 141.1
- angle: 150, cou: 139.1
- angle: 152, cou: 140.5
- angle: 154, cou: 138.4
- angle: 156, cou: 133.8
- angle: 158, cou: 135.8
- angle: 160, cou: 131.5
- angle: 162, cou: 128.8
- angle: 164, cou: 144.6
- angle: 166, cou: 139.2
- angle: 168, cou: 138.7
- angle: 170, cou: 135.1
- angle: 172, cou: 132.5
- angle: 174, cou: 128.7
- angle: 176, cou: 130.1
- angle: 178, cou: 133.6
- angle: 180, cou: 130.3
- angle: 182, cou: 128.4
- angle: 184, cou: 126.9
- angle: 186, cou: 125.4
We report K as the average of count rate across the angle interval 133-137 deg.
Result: 150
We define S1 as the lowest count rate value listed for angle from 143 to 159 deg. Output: 133.8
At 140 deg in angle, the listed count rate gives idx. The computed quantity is 147.1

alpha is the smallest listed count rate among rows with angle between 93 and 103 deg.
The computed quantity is 147.6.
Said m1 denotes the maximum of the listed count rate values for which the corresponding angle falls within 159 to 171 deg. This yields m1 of 144.6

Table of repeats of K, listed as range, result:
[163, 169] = 141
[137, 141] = 145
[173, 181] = 131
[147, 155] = 140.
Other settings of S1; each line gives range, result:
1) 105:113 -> 147.4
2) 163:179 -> 128.7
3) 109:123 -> 132.2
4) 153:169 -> 128.8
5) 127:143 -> 141.2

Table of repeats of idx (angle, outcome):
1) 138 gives 143.4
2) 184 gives 126.9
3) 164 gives 144.6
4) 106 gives 147.4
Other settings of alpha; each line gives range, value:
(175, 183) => 128.4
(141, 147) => 139.2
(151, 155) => 138.4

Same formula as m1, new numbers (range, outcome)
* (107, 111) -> 154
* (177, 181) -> 133.6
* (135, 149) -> 150.3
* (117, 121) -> 140.5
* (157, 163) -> 135.8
